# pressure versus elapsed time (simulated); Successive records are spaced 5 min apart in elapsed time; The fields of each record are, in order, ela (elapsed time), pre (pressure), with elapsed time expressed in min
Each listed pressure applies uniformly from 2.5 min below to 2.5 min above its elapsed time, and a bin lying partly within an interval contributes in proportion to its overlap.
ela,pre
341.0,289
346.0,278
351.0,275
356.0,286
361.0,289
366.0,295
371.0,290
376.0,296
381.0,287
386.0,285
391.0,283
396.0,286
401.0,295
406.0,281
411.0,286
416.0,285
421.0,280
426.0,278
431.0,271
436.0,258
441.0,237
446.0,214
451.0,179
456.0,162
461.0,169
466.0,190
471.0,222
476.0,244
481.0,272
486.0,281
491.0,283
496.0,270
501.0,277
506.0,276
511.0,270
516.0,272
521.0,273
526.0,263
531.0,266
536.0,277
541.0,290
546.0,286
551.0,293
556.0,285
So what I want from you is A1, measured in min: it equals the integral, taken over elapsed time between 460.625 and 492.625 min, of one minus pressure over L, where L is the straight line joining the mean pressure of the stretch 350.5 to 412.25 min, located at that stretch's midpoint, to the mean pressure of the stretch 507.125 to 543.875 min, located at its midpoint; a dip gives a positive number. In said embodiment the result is 4.3 min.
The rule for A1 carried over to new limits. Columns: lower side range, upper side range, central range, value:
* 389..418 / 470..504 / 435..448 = 2.0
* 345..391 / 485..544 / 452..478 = 7.8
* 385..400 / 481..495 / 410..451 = 3.7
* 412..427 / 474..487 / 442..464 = 7.1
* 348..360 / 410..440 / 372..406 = -1.3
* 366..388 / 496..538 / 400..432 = 0.3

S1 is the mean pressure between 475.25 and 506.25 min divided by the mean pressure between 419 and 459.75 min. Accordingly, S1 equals 1.18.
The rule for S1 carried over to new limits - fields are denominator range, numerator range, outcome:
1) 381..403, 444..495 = 0.78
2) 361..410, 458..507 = 0.85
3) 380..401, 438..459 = 0.69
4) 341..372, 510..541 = 0.95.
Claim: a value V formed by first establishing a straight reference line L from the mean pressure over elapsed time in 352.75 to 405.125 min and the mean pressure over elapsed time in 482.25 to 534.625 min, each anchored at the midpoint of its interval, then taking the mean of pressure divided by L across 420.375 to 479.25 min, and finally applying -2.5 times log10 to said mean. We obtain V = 0.24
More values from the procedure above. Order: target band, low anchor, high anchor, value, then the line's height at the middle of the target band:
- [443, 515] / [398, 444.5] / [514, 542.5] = 0.154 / 273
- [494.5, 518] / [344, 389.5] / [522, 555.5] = 0.029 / 281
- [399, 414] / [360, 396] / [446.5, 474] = -0.133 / 254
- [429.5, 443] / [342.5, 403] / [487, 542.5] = 0.107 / 281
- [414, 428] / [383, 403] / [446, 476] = -0.136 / 248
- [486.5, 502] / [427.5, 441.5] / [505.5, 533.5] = -0.042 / 267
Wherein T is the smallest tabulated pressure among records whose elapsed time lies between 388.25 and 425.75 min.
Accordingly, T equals 280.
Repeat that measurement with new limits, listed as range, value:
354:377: 286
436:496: 162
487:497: 270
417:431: 271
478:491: 272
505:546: 263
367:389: 285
